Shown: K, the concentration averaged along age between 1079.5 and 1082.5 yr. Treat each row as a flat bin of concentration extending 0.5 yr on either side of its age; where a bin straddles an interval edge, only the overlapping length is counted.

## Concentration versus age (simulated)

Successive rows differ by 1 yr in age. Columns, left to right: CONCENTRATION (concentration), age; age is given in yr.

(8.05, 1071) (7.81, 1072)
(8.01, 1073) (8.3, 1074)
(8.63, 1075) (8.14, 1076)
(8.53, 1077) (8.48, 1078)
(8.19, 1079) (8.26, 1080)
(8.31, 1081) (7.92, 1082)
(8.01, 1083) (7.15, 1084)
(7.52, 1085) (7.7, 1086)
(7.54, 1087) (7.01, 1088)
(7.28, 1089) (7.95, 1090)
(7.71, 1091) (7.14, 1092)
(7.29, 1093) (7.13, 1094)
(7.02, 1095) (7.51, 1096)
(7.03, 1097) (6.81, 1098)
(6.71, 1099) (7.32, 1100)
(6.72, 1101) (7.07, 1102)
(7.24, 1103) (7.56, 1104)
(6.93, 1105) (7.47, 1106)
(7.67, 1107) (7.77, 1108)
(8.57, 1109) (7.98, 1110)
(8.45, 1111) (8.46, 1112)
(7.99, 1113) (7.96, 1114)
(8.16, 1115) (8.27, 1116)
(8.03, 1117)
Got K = 8.16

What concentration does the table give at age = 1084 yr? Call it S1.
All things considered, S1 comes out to 7.15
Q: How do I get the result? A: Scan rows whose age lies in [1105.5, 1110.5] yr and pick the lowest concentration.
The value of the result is 7.47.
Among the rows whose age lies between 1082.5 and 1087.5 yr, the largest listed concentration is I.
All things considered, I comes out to 8.01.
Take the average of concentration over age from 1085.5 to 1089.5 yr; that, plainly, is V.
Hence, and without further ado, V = 7.38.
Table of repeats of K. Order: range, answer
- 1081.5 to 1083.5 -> 7.96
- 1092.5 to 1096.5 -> 7.24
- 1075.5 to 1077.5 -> 8.34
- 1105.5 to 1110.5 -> 7.89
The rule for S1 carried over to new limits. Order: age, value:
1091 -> 7.71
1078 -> 8.48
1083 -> 8.01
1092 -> 7.14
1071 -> 8.05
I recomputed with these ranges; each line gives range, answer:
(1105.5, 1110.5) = 8.57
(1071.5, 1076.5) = 8.63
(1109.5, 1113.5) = 8.46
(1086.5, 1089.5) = 7.54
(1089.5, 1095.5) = 7.95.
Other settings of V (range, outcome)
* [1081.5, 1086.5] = 7.66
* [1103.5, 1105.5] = 7.24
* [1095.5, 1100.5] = 7.08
